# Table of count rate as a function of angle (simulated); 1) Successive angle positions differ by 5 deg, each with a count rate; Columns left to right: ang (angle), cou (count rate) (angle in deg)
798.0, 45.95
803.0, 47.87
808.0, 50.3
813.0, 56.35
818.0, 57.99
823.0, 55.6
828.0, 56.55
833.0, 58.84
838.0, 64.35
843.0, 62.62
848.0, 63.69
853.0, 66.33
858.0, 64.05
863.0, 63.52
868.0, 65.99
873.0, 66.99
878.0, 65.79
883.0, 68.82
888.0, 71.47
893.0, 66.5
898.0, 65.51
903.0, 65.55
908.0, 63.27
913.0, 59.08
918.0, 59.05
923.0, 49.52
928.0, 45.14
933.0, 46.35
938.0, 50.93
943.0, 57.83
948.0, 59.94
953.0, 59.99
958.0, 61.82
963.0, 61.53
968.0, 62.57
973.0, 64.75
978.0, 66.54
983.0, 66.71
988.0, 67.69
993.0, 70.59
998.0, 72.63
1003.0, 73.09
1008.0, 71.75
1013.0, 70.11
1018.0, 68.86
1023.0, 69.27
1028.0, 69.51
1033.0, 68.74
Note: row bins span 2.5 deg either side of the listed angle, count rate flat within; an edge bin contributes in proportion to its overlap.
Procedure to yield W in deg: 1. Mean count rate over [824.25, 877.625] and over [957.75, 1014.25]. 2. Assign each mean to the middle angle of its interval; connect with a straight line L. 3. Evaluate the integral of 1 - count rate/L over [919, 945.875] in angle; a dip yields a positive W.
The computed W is 6.2 deg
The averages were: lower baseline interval 63.2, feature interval 50.6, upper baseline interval 67.6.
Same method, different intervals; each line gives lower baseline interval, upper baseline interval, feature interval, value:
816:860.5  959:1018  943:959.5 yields 1.5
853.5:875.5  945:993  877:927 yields 1.5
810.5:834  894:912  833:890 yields -4.5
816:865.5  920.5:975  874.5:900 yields -3.6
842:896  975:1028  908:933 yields 5.2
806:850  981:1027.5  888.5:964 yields 7.5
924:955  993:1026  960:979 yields -0.9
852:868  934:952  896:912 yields -1.1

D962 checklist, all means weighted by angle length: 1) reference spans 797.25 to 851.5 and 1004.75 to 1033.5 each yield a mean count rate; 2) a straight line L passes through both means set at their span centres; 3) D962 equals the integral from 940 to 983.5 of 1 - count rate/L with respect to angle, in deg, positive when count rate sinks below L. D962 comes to 2.63 deg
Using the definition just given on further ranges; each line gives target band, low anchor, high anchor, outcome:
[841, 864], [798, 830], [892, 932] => -3.6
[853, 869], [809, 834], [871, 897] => -0.3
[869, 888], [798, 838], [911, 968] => -4.2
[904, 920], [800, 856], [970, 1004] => 0.7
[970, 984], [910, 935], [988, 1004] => 0.1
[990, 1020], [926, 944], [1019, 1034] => -3.1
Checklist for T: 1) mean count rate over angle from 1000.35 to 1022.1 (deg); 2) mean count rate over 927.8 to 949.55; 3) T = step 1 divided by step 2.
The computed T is 1.4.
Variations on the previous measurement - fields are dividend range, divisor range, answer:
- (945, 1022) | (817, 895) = 1.04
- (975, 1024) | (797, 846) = 1.24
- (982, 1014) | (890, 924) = 1.14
